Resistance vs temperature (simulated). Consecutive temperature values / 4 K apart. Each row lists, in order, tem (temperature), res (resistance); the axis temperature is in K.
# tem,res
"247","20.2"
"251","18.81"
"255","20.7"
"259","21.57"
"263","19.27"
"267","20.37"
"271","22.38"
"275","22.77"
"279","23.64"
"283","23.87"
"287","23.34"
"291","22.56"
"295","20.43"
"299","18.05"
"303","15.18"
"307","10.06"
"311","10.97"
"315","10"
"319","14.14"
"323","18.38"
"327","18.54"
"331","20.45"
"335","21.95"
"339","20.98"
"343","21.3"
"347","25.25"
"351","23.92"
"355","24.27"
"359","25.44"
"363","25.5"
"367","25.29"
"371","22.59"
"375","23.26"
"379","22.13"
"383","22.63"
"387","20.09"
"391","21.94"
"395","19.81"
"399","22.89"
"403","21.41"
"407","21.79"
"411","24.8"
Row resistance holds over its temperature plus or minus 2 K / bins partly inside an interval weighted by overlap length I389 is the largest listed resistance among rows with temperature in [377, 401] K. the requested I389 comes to 22.89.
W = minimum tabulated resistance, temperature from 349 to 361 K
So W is 23.92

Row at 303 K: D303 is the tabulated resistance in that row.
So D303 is 15.18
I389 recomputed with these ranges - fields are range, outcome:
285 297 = 23.34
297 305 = 18.05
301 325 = 18.38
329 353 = 25.25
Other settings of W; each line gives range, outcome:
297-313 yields 10.06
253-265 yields 19.27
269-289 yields 22.38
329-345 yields 20.45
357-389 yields 20.09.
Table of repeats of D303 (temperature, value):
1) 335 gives 21.95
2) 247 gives 20.2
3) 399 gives 22.89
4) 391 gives 21.94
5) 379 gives 22.13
